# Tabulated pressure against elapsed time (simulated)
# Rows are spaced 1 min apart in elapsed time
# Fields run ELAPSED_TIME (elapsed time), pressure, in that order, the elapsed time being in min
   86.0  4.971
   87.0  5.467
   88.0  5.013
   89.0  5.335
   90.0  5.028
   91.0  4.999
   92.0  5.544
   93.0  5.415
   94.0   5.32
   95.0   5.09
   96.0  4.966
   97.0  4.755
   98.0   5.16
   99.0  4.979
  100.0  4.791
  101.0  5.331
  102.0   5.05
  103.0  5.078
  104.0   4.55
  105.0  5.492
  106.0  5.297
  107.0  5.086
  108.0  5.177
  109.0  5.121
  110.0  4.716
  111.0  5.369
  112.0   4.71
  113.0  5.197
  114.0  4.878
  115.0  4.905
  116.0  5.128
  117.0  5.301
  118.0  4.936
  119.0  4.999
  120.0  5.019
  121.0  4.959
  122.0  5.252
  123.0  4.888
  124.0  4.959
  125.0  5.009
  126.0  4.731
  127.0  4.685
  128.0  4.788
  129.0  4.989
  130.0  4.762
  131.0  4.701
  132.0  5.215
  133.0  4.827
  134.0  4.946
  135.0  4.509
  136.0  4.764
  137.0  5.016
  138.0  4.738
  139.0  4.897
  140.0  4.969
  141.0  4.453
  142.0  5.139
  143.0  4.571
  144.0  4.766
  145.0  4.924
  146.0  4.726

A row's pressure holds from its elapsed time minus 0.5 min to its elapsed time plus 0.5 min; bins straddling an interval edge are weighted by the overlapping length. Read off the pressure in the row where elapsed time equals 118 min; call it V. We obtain 4.936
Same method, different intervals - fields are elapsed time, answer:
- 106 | 5.297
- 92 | 5.544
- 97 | 4.755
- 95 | 5.09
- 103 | 5.078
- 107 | 5.086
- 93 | 5.415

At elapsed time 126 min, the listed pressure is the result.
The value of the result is 4.731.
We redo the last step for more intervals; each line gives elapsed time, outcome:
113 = 5.197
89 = 5.335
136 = 4.764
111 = 5.369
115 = 4.905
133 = 4.827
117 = 5.301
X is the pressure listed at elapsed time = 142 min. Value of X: 5.139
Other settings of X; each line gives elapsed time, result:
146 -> 4.726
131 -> 4.701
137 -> 5.016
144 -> 4.766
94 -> 5.32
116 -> 5.128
